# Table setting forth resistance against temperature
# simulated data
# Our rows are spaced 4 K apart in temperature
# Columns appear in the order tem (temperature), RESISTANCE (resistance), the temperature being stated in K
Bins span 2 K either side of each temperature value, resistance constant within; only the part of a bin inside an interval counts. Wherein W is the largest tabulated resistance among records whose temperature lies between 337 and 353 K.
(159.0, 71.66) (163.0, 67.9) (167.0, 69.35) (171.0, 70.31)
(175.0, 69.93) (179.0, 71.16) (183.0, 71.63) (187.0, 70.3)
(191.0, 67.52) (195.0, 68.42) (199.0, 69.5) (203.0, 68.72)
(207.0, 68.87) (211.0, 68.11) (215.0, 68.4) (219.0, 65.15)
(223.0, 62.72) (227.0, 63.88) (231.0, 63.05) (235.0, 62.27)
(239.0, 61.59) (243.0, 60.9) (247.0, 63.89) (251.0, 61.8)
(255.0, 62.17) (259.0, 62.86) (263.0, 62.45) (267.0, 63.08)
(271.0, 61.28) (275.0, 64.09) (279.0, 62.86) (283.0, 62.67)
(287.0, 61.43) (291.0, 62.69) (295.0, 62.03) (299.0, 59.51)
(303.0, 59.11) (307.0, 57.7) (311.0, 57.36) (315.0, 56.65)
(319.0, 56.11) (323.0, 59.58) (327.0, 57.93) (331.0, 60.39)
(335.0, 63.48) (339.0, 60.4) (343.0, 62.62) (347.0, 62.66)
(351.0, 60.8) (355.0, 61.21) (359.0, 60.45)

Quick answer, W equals 62.66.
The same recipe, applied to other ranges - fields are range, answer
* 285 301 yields 62.69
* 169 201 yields 71.63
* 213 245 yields 68.4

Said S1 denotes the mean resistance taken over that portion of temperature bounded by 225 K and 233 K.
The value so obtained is 63.5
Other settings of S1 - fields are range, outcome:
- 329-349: 61.9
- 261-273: 62.3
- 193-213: 68.7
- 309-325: 57.4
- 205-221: 67.6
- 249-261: 62.3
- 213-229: 65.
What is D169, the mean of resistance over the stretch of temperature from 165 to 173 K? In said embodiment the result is 69.8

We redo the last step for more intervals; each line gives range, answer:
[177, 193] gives 70.2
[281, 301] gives 61.7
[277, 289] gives 62.3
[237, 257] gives 62.1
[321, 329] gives 58.8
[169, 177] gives 70.1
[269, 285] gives 62.7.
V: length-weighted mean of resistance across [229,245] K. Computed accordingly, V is 62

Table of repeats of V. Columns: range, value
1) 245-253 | 62.8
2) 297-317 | 58.1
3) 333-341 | 61.9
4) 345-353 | 61.7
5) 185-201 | 68.9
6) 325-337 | 60.6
